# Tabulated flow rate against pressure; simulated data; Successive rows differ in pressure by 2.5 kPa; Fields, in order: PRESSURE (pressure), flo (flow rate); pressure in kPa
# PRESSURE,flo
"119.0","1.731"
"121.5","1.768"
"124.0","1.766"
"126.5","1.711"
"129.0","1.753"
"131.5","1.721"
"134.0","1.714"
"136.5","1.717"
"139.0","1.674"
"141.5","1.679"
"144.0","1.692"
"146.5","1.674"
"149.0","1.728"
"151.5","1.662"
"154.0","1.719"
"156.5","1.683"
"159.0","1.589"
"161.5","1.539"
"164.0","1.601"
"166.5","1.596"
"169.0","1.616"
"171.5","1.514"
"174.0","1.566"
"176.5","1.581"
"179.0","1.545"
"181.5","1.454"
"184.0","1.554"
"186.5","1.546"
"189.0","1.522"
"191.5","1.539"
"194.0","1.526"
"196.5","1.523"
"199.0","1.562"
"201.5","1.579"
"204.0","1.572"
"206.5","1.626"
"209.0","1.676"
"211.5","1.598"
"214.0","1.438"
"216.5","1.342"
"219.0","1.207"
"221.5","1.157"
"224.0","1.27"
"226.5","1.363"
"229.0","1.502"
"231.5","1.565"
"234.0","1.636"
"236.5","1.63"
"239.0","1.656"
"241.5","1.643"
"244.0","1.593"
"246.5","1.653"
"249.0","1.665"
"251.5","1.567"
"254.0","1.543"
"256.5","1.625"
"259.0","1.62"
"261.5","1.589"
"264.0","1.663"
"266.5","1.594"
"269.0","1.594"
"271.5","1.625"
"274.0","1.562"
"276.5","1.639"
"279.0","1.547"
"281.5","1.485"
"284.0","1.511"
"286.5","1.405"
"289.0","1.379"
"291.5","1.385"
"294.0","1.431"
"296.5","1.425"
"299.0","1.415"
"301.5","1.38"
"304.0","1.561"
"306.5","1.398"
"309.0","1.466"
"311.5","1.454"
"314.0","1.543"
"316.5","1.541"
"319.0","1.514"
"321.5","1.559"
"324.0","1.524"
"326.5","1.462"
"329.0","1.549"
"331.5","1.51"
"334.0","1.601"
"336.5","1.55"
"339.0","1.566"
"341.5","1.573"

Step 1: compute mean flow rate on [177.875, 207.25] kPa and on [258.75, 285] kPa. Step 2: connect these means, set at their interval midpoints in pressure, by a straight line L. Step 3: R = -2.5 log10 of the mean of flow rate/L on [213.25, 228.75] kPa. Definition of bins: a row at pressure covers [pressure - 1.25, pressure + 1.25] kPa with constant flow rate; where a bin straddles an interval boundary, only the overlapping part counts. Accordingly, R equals 0.19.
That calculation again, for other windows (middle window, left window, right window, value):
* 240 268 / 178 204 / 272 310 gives -0.084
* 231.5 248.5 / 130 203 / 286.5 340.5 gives -0.058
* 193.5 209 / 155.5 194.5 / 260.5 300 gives -0.018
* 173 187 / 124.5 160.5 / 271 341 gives 0.074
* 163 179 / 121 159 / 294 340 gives 0.062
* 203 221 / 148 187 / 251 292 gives 0.069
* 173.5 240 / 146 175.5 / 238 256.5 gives 0.078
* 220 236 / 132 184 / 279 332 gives 0.095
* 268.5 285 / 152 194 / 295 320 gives -0.052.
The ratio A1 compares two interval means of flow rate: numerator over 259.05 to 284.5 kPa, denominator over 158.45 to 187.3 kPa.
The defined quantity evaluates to 1.02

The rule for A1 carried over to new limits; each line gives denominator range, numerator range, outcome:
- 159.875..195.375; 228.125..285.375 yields 1.03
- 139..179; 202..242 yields 0.92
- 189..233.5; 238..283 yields 1.08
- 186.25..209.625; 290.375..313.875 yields 0.92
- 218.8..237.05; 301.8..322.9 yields 1.06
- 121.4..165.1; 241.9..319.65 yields 0.91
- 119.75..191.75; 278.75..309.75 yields 0.88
